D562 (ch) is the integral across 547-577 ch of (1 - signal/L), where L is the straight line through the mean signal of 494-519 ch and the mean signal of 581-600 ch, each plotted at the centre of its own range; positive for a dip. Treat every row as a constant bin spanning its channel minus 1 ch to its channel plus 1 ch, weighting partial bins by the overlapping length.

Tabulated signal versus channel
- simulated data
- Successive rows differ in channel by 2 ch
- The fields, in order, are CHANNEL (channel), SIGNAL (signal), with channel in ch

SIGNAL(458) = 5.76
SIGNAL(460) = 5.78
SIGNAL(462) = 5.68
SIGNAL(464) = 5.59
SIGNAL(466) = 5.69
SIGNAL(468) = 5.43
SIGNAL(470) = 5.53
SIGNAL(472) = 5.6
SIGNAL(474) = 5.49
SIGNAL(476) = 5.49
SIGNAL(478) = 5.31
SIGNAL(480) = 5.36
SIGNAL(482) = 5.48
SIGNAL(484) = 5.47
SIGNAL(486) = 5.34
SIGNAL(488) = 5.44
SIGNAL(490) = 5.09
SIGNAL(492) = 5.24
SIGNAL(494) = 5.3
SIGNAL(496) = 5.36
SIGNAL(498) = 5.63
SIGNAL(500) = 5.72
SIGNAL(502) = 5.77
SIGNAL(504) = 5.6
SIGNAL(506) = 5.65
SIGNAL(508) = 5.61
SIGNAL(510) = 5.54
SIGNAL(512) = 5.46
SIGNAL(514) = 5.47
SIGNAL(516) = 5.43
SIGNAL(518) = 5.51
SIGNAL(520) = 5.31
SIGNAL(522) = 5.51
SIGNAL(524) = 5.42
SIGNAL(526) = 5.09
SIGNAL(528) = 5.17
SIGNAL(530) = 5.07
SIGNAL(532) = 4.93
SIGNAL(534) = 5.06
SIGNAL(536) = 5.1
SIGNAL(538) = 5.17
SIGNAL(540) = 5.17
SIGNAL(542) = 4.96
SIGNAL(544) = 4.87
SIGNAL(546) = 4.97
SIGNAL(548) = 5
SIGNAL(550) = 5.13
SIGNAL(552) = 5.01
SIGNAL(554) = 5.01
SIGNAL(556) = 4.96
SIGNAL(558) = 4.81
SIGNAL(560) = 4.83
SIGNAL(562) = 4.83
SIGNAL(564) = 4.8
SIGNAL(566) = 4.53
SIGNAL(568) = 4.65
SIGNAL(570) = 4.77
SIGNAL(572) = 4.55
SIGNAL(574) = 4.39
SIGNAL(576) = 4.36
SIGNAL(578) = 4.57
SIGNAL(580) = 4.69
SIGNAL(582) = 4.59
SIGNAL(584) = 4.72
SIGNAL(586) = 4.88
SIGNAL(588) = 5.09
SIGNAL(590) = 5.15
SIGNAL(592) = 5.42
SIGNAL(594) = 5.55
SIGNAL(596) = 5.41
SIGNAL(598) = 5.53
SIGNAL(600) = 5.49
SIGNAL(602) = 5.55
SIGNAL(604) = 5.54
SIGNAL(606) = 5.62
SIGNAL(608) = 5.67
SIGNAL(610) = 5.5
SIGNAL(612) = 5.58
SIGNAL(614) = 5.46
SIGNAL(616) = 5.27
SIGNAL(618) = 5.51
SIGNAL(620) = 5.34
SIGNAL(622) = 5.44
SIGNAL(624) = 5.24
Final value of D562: 3.0 ch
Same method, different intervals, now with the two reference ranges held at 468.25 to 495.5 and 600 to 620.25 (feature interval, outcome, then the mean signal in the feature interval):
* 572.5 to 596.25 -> 2.6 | 4.88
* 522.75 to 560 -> 2.7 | 5.05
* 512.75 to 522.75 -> 0.0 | 5.44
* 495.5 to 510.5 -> -0.6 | 5.62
